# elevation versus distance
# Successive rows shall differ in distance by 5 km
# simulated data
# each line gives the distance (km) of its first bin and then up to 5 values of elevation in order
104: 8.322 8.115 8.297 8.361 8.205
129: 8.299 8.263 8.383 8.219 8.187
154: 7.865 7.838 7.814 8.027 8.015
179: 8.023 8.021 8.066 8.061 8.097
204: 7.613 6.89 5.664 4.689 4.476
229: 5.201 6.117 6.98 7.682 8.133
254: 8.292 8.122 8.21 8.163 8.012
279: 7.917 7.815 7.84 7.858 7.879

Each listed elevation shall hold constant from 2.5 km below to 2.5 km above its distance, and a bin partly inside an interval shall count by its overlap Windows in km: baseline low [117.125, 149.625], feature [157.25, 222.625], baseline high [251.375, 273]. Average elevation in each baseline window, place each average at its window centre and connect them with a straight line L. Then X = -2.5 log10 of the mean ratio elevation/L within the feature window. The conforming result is 0.12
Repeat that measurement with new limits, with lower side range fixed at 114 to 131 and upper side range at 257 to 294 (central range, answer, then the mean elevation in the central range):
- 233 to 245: 0.16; 6.93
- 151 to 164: 0.05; 7.86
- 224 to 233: 0.49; 5.15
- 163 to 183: 0.03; 7.99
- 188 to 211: 0.05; 7.74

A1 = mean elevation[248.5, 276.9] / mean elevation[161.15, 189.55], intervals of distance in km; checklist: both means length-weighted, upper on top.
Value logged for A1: 1.02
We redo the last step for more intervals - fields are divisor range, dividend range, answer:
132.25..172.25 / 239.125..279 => 0.99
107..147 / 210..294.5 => 0.86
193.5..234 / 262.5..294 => 1.28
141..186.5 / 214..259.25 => 0.81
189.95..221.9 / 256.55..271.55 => 1.19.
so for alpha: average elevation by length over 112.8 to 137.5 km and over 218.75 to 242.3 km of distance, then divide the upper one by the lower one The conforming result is 0.7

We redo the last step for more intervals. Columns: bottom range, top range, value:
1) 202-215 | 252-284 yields 1.19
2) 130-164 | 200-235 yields 0.73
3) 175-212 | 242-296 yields 1.03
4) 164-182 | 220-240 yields 0.69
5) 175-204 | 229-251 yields 0.87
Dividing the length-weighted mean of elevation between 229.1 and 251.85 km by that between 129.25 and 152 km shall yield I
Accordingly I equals 0.9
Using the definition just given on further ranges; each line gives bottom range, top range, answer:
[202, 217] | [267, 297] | 1.20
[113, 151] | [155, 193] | 0.96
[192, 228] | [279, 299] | 1.22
